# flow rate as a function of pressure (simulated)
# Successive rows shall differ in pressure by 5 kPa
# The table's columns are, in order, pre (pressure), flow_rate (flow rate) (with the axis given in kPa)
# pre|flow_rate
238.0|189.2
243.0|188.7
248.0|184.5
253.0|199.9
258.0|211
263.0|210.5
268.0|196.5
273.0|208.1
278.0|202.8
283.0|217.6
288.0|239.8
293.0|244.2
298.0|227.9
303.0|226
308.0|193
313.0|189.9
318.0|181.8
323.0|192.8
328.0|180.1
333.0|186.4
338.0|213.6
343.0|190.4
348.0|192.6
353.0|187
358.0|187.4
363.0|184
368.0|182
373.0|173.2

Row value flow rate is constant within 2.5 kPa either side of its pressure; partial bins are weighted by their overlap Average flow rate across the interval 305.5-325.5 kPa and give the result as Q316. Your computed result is 189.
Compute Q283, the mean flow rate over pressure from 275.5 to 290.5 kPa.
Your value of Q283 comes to 220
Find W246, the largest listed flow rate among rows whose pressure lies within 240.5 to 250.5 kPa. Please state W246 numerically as 188.7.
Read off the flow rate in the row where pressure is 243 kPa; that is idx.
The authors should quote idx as 188.7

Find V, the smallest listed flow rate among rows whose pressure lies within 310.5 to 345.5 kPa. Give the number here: 180.1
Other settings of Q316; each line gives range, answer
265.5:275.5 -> 202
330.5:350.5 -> 196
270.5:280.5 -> 205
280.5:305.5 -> 231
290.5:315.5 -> 216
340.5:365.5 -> 188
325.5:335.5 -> 183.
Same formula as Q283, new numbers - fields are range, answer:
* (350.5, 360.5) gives 187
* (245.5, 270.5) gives 200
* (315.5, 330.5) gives 185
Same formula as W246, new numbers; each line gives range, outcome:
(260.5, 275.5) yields 210.5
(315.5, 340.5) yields 213.6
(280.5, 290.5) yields 239.8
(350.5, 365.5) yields 187.4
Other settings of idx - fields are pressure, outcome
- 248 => 184.5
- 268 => 196.5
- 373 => 173.2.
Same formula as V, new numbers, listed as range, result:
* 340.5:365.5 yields 184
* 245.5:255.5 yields 184.5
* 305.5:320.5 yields 181.8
